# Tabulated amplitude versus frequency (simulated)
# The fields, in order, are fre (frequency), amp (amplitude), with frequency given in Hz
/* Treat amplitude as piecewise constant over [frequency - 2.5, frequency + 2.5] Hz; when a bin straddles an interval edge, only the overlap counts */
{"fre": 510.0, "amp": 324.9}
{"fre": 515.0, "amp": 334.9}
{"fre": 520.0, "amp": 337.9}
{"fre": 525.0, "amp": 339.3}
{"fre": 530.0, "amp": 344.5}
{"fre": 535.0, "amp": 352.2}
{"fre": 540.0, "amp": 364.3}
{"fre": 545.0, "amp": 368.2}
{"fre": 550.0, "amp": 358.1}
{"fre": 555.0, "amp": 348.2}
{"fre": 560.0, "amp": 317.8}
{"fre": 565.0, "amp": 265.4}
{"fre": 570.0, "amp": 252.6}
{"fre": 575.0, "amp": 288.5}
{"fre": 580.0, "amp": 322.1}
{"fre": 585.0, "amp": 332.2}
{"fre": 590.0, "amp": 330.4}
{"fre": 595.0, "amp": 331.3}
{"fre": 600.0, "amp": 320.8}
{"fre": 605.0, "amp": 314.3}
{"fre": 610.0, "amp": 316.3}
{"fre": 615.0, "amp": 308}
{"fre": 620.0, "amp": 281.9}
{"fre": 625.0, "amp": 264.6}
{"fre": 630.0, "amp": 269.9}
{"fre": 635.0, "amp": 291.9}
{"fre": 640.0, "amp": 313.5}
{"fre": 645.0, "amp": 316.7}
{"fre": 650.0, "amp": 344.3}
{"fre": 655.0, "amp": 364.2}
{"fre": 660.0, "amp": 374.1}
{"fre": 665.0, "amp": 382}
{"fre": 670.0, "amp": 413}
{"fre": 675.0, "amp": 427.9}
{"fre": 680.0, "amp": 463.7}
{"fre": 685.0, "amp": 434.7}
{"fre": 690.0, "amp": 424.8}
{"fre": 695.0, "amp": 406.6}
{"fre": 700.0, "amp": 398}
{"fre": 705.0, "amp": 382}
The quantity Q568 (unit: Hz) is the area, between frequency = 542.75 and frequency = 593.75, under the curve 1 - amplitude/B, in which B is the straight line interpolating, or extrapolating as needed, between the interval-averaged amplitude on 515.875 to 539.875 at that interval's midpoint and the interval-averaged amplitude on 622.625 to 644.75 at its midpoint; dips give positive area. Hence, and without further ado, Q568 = 0.8 Hz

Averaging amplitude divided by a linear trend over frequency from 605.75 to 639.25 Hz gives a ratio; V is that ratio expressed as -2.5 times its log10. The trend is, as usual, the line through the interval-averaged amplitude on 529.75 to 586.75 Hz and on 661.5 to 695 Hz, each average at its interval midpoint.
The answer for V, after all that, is 0.278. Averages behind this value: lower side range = 325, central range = 291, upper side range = 422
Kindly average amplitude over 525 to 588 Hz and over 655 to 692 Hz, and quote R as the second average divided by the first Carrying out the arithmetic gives 1.3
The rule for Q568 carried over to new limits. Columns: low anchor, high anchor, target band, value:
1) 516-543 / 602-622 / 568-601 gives 0.8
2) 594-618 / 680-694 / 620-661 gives 6.1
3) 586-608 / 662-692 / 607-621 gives 1.7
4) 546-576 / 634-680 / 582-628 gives 3.3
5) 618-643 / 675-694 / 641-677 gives -0.6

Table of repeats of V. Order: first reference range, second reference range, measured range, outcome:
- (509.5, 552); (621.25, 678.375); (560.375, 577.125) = 0.252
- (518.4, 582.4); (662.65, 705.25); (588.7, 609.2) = 0.116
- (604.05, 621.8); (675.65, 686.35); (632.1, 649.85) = 0.170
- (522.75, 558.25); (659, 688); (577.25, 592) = 0.146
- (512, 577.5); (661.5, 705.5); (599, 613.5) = 0.162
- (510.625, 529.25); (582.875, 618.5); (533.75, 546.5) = -0.091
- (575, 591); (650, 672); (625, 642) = 0.241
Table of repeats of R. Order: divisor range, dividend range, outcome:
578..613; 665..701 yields 1.30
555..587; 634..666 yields 1.14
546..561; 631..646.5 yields 0.88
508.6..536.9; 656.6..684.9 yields 1.22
